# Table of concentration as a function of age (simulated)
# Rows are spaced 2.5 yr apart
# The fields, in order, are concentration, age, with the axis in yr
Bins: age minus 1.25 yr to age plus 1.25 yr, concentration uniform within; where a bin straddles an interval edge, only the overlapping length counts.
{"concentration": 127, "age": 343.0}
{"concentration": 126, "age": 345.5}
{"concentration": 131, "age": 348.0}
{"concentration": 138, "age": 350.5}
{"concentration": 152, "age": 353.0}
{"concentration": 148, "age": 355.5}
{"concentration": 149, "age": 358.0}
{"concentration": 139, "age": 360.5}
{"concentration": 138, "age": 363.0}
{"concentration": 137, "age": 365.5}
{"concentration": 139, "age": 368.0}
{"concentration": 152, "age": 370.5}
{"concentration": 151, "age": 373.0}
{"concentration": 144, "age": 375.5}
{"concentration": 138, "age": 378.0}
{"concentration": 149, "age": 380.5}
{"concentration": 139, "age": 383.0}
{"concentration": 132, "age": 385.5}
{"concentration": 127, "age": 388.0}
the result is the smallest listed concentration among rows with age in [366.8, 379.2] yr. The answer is 138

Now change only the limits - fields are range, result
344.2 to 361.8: 126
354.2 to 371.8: 137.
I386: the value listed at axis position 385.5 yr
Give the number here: 132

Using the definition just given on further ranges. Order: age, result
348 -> 131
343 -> 127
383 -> 139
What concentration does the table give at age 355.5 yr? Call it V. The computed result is 148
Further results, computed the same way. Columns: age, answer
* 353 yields 152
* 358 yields 149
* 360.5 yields 139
